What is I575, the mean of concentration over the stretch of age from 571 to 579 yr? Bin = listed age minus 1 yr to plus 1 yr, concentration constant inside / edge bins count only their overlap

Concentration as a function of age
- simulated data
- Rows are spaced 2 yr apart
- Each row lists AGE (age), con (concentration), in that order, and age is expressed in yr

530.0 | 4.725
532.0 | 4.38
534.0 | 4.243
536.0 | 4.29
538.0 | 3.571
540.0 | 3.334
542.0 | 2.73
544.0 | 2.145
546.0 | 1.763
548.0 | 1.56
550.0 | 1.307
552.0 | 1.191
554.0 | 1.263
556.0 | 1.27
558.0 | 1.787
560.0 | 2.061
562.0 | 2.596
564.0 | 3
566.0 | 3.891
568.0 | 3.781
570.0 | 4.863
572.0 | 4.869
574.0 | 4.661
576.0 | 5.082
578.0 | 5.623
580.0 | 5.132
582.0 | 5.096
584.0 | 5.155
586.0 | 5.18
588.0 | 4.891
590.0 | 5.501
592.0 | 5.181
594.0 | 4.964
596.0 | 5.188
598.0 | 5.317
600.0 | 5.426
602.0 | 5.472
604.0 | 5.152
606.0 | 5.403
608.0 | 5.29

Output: 5.06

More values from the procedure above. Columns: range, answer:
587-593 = 5.19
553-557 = 1.27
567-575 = 4.54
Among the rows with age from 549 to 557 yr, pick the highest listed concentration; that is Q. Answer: 1.307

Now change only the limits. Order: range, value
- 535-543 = 4.29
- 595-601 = 5.426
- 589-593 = 5.501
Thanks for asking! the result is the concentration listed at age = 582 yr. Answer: 5.096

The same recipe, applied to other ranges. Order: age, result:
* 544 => 2.145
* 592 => 5.181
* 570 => 4.863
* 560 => 2.061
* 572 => 4.869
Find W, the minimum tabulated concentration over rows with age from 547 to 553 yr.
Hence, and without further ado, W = 1.191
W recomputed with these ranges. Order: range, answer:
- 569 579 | 4.661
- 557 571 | 1.787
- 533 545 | 2.145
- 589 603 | 4.964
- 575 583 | 5.082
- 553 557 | 1.263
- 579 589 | 4.891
